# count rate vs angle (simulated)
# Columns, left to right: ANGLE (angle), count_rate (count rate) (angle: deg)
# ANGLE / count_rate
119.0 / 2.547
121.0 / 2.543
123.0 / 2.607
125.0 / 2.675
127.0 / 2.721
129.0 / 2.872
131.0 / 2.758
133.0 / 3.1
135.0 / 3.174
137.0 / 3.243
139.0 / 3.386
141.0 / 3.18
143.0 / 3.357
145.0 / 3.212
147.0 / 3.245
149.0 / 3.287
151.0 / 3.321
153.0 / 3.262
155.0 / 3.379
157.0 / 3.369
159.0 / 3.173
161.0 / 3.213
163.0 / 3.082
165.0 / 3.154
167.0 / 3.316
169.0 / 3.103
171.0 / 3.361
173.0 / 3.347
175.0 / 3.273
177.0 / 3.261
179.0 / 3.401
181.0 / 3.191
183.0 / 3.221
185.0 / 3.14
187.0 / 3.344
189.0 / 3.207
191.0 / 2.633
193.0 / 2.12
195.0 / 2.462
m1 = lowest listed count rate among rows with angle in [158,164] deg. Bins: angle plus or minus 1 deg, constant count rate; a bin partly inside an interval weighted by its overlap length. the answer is 3.082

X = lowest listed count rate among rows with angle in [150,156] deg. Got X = 3.262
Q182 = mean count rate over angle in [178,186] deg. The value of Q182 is 3.24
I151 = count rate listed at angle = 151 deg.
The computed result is 3.321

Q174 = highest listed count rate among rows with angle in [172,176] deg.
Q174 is 3.347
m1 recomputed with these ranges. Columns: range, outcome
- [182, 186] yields 3.14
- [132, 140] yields 3.1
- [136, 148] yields 3.18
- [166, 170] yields 3.103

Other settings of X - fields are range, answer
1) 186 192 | 2.633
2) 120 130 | 2.543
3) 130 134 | 2.758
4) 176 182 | 3.191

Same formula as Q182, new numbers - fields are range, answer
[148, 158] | 3.32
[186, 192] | 3.06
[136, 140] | 3.31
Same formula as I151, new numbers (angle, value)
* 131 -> 2.758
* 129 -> 2.872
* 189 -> 3.207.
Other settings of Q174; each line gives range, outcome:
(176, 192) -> 3.401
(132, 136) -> 3.174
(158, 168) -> 3.316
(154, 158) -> 3.379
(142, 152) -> 3.357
